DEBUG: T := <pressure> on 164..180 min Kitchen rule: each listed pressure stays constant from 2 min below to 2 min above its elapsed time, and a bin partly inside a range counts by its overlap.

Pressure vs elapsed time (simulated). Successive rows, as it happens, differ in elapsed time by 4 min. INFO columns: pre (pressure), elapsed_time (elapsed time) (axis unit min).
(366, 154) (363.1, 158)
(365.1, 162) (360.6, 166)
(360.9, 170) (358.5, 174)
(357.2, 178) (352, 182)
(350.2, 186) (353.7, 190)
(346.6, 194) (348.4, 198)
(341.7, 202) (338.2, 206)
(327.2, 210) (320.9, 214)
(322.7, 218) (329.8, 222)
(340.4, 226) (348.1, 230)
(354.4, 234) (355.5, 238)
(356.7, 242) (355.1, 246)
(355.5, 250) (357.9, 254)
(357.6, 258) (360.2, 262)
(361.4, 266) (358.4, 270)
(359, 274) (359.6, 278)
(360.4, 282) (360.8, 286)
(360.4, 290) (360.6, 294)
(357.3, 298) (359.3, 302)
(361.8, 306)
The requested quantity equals 359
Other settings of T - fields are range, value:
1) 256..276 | 359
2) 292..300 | 359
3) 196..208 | 343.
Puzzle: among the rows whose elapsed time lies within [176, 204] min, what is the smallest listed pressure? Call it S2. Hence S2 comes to 341.7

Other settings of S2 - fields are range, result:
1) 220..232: 329.8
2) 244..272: 355.1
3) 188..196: 346.6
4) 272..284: 359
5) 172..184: 352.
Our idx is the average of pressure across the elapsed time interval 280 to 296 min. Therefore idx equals 361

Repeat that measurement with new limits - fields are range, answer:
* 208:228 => 328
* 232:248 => 355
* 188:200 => 350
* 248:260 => 357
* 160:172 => 362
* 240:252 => 356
